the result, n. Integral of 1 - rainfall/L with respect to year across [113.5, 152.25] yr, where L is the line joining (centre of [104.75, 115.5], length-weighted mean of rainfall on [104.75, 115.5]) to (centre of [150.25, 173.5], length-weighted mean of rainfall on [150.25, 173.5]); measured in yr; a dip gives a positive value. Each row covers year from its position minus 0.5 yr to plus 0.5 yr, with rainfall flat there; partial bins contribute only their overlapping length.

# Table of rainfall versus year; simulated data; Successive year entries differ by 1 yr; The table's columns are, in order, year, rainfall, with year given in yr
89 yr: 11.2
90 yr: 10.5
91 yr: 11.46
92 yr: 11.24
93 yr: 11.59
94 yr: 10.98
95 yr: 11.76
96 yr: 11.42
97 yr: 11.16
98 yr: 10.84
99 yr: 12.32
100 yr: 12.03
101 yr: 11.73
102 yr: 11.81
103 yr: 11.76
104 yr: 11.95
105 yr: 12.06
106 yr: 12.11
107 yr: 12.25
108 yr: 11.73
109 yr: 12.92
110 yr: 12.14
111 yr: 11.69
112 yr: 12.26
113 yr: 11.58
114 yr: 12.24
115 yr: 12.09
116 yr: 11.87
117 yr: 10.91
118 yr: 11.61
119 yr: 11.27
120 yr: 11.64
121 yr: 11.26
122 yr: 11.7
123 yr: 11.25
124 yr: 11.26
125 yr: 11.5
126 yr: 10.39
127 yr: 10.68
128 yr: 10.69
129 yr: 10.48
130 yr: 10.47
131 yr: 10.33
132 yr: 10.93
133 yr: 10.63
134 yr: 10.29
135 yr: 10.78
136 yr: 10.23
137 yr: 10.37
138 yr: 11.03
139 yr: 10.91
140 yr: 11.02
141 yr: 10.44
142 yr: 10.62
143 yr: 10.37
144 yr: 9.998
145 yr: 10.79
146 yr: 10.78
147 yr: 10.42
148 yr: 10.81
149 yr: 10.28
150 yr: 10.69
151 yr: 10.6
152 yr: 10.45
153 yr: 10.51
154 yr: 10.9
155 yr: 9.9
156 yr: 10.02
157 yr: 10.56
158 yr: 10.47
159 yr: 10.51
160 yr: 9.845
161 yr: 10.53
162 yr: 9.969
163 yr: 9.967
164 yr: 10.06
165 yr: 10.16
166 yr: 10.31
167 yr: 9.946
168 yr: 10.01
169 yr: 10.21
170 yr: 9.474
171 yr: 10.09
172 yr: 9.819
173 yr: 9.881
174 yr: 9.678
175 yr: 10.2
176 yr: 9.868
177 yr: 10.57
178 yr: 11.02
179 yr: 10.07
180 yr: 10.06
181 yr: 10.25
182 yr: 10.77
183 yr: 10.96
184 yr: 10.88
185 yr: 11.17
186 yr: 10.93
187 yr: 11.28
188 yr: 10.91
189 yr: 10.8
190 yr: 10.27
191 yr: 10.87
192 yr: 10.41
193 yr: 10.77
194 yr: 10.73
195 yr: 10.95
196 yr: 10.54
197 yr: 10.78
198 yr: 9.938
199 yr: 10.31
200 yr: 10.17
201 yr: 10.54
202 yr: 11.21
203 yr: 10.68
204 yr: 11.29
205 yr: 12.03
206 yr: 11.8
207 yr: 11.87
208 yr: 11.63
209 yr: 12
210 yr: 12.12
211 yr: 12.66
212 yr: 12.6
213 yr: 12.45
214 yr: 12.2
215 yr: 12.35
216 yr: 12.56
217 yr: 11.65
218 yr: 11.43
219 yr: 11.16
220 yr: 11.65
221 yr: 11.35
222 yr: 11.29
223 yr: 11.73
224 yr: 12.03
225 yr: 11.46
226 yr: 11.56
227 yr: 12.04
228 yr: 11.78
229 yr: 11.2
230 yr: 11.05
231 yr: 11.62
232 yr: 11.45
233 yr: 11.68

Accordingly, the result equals 1.3 yr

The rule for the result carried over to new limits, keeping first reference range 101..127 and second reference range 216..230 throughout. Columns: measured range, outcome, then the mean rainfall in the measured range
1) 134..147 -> 1.2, 10.6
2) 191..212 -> 0.8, 11.2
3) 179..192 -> 1.0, 10.7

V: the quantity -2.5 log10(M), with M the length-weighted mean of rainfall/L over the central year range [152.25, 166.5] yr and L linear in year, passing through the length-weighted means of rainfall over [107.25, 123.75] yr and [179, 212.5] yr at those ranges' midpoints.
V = 0.11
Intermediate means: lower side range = 11.8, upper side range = 11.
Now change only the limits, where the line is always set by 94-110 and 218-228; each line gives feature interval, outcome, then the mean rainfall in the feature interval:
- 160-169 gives 0.16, 10.1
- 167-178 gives 0.17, 10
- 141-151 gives 0.12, 10.5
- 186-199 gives 0.09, 10.7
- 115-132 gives 0.07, 11.1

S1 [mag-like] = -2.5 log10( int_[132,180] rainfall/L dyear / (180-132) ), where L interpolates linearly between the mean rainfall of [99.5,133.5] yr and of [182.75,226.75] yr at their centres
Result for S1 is 0.11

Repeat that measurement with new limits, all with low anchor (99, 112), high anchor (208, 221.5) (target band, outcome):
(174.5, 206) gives 0.12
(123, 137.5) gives 0.13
